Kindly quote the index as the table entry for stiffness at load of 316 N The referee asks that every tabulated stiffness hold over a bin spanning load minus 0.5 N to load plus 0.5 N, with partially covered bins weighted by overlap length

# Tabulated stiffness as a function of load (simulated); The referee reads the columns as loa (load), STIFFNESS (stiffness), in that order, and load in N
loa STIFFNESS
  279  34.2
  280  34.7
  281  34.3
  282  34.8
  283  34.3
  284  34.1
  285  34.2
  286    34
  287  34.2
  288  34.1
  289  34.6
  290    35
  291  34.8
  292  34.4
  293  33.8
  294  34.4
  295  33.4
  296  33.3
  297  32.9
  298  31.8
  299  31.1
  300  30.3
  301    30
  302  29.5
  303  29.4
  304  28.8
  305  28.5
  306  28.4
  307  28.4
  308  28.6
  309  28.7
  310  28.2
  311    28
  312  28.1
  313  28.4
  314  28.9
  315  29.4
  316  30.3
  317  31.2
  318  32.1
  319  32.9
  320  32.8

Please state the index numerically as 30.3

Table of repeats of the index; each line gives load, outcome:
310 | 28.2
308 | 28.6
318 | 32.1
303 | 29.4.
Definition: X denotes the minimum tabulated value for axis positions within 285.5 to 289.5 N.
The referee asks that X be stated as 34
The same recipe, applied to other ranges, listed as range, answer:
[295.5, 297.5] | 32.9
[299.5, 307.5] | 28.4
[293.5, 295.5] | 33.4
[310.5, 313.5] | 28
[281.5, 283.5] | 34.3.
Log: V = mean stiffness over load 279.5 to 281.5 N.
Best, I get 34.5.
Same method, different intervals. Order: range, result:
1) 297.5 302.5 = 30.5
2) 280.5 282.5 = 34.5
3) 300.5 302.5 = 29.8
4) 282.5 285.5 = 34.2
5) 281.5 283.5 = 34.5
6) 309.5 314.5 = 28.3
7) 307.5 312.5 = 28.3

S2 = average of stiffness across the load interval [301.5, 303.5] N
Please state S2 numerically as 29.4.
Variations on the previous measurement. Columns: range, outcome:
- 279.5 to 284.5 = 34.4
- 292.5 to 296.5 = 33.7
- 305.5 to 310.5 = 28.5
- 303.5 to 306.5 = 28.6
